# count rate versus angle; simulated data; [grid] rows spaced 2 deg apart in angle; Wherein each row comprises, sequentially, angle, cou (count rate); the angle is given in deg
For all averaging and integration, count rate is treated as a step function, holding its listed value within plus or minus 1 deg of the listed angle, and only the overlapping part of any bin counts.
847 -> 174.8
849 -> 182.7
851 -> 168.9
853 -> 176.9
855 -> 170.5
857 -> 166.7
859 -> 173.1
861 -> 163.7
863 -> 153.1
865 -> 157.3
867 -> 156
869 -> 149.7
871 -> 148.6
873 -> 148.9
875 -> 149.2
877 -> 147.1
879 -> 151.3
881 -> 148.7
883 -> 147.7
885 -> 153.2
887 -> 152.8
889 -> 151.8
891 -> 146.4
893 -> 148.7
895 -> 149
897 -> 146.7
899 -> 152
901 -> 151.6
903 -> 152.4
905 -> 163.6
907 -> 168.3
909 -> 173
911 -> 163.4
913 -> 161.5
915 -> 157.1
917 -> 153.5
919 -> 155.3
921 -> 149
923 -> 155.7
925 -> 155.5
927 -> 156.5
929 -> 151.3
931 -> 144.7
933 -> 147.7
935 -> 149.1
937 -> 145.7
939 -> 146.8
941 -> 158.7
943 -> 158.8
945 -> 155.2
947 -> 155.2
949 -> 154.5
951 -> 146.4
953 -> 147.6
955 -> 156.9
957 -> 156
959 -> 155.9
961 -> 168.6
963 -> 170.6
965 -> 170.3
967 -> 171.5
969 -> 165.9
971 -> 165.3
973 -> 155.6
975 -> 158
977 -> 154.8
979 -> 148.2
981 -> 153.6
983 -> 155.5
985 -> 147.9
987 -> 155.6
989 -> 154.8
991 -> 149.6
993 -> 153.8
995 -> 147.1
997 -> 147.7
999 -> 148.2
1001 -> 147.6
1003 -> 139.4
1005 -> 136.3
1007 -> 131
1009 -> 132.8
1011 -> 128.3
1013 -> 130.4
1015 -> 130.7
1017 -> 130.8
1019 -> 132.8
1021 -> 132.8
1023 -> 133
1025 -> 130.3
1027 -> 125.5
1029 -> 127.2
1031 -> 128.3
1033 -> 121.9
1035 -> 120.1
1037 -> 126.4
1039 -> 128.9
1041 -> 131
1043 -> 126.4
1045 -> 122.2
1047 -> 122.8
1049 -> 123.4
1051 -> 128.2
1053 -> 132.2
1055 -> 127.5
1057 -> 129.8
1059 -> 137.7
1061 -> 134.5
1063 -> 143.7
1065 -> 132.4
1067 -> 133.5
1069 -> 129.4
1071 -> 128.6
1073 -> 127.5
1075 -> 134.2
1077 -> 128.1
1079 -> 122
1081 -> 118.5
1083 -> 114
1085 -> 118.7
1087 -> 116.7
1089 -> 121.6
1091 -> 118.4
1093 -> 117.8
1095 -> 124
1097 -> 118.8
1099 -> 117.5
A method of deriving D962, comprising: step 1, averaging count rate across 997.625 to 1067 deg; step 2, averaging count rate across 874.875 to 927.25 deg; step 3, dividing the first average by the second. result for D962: 0.9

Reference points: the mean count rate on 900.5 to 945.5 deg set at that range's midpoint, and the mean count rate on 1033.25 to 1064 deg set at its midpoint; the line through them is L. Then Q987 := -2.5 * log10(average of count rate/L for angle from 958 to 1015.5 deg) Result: -0.066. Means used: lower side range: 155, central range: 151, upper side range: 129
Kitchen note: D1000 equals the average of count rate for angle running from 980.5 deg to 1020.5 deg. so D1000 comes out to 142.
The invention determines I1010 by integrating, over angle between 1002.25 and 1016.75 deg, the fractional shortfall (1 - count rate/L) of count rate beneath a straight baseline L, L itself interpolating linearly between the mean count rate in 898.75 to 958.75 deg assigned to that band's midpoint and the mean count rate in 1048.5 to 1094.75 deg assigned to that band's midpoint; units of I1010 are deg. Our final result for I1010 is 0.7 deg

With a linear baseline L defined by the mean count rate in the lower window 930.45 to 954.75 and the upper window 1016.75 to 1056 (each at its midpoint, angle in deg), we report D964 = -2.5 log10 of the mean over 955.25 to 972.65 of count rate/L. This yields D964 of -0.133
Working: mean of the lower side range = 151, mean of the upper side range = 128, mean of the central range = 165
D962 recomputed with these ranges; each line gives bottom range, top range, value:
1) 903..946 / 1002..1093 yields 0.82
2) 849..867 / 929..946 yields 0.91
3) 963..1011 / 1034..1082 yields 0.85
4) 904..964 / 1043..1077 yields 0.83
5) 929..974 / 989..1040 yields 0.86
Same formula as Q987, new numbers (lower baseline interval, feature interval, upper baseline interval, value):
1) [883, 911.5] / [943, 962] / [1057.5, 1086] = -0.06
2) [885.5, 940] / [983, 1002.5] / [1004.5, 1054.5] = -0.10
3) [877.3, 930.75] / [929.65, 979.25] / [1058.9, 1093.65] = -0.08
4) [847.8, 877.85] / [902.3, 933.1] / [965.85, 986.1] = 0.02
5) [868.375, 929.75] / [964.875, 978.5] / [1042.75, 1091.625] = -0.14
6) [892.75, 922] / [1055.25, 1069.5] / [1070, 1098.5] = -0.07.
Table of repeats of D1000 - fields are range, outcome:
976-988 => 153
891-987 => 156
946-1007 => 154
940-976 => 160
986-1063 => 134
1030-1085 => 128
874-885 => 149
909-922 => 158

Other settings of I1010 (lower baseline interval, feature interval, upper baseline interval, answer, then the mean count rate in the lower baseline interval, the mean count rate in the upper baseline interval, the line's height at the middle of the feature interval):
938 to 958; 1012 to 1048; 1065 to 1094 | 1.9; 154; 124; 135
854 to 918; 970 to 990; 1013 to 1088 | -2.2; 156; 128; 140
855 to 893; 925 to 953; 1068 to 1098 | -1.4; 154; 123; 144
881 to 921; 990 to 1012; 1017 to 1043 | -1.3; 155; 128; 134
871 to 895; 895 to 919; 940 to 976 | -0.8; 150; 160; 153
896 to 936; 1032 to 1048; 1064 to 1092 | 0.8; 155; 125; 132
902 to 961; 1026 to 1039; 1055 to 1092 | 1.0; 155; 127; 135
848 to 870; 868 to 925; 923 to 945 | 1.8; 165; 152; 159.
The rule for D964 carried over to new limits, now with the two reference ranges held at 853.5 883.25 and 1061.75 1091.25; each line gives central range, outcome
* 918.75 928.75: -0.04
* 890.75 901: 0.02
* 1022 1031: 0.04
